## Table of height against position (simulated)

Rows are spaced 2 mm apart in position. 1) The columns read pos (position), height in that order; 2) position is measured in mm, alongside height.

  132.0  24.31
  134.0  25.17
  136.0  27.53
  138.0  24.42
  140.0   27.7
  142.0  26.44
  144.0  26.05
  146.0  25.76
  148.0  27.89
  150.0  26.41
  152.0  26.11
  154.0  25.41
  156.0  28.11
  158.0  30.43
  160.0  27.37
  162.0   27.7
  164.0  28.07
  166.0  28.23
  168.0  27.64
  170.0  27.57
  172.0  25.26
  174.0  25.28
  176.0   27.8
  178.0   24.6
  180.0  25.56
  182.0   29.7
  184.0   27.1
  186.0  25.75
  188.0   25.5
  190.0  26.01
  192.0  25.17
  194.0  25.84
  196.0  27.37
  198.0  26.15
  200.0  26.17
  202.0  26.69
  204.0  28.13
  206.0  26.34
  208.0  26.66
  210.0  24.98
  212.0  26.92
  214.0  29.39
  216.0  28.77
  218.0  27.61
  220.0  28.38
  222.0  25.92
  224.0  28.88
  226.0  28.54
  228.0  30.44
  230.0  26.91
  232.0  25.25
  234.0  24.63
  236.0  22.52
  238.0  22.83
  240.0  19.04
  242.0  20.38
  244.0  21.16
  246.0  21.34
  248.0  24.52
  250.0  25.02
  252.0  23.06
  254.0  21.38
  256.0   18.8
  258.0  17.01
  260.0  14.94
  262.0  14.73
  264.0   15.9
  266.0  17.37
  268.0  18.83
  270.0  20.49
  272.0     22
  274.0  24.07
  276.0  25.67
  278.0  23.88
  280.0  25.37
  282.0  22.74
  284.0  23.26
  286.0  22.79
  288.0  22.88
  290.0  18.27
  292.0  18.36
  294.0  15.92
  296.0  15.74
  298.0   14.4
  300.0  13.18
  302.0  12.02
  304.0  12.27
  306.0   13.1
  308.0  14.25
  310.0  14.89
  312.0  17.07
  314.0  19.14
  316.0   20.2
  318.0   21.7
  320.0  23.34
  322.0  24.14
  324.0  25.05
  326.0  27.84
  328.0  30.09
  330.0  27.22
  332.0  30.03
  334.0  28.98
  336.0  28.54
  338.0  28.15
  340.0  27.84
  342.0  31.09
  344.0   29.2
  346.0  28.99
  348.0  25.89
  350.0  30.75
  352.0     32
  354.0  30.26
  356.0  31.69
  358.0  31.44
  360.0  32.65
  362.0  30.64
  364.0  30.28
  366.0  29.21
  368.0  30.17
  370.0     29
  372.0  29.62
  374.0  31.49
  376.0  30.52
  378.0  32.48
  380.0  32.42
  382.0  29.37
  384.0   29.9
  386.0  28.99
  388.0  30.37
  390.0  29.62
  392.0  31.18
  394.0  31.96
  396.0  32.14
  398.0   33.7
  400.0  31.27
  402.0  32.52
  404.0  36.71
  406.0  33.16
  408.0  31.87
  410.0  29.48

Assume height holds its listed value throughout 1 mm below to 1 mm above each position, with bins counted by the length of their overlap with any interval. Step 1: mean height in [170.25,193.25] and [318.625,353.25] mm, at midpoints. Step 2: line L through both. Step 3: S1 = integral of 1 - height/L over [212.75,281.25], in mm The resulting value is 9.86 mm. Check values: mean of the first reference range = 26.2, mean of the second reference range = 28.1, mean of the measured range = 23.1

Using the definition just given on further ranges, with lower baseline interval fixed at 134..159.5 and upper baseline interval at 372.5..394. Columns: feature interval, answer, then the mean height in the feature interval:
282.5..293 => 2.9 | 21.2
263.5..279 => 4.1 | 21.2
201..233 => 0.5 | 27.5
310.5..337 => 4.5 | 24.7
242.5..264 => 6.4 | 20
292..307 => 7.8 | 14.1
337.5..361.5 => 0.1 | 30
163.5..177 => 0.0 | 27.1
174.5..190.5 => 0.5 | 26.5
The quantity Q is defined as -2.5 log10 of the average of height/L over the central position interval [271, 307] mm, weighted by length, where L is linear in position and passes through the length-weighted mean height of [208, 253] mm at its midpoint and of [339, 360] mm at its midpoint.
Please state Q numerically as 0.39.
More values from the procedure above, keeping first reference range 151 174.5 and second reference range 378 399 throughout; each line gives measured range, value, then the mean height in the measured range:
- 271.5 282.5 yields 0.208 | 24.1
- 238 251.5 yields 0.286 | 22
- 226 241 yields 0.150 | 24.8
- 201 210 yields 0.051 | 26.7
